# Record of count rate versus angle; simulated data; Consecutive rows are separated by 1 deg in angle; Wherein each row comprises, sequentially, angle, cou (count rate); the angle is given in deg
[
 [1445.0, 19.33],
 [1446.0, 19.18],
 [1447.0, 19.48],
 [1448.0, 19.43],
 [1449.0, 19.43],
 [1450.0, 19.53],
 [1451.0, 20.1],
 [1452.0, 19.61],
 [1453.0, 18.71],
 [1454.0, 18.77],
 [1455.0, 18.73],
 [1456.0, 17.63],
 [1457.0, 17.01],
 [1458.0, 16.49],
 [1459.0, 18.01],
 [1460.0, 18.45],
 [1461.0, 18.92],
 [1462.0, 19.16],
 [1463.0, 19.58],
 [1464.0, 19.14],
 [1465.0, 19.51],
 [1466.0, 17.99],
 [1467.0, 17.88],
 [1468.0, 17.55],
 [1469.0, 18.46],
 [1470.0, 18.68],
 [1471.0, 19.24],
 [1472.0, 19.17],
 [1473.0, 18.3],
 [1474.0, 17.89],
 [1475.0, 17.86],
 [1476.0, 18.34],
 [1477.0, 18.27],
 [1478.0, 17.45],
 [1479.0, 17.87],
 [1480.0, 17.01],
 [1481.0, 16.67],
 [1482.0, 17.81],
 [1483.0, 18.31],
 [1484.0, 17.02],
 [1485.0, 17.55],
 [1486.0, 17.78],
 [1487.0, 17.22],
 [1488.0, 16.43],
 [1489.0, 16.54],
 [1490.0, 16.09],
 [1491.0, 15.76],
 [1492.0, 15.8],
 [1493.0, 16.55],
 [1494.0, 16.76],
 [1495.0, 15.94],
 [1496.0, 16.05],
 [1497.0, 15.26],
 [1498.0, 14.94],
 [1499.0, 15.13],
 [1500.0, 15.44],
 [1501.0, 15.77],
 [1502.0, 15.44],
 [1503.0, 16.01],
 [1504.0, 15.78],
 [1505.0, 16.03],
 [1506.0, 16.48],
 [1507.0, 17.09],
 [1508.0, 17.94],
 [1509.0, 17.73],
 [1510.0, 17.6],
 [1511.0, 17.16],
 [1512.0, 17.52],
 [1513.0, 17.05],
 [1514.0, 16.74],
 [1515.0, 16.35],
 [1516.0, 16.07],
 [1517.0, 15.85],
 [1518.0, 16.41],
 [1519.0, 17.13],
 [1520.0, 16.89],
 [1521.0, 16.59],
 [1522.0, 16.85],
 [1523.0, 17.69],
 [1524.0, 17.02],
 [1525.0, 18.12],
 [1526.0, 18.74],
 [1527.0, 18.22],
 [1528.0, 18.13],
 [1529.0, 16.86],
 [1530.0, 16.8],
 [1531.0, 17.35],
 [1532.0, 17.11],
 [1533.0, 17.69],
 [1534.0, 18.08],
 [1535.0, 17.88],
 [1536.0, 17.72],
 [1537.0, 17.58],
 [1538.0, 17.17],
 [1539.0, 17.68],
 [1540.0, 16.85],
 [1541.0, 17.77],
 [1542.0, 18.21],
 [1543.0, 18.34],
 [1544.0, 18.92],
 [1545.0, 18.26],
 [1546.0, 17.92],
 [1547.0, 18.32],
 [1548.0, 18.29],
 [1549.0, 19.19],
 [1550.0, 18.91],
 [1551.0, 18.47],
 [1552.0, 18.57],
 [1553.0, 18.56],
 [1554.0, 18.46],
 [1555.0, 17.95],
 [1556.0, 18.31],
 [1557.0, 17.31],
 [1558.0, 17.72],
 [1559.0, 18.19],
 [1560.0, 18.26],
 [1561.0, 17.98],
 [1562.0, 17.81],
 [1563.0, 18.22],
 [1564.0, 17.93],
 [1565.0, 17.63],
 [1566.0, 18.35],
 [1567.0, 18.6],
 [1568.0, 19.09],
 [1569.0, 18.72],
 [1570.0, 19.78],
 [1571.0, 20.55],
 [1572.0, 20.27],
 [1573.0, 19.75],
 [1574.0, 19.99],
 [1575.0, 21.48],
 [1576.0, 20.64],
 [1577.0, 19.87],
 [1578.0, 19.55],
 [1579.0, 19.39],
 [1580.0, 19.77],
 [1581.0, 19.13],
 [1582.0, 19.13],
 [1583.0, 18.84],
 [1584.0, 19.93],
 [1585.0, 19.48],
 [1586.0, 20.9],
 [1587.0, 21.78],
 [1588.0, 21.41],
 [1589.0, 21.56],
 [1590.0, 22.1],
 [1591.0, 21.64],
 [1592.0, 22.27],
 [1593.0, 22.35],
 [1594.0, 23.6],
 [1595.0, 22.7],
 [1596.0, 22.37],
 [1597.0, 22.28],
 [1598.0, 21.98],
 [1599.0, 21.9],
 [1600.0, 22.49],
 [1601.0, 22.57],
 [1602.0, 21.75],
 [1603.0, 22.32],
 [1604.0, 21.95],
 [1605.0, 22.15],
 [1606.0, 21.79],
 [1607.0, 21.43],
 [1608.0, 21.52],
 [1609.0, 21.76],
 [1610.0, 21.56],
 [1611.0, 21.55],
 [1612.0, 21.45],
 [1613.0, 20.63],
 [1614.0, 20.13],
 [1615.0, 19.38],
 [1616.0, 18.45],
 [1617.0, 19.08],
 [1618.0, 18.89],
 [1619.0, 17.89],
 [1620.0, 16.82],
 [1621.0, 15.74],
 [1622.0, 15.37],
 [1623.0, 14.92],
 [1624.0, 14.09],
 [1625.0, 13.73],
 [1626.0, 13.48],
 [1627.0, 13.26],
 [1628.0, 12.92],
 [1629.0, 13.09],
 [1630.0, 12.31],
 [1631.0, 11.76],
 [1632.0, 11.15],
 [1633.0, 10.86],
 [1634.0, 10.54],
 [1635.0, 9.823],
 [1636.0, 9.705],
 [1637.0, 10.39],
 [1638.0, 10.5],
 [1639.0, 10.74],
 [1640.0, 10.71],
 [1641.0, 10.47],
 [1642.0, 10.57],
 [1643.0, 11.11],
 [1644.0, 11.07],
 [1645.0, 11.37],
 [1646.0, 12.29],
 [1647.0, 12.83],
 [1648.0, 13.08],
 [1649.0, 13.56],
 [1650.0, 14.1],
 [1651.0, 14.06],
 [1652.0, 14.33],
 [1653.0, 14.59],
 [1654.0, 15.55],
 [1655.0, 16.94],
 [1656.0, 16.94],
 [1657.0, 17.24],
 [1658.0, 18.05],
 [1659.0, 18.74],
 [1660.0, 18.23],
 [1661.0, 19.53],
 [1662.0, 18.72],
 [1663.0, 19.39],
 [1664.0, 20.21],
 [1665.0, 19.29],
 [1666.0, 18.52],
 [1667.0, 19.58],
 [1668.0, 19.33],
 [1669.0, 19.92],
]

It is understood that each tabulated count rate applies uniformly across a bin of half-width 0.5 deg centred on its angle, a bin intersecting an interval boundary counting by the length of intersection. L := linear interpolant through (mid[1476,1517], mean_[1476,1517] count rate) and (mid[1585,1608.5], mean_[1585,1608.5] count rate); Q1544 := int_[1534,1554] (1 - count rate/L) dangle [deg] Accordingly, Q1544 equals 1.09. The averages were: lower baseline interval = 16.7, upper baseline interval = 22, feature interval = 18.1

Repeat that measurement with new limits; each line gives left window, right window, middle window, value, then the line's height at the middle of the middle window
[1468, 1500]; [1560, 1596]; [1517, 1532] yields 0.9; 18.4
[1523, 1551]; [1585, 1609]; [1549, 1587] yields 1.8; 20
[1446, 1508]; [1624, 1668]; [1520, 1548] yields -2.2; 16.4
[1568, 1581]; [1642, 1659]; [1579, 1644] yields -1.5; 17.1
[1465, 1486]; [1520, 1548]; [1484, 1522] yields 3.0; 17.9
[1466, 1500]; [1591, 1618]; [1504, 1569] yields 4.8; 19.1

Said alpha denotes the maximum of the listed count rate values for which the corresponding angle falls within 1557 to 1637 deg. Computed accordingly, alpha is 23.6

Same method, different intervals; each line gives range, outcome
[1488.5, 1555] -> 19.19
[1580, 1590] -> 22.1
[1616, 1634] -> 19.08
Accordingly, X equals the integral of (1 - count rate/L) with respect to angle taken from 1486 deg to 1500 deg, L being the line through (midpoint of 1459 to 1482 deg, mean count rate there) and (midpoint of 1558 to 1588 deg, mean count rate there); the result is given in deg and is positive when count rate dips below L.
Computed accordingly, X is 1.9 deg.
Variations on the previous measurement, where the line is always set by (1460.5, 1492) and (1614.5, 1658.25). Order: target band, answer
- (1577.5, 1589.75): -4.10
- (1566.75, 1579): -3.60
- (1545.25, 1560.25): -2.28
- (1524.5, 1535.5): -0.83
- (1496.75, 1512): 0.74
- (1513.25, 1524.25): 0.05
